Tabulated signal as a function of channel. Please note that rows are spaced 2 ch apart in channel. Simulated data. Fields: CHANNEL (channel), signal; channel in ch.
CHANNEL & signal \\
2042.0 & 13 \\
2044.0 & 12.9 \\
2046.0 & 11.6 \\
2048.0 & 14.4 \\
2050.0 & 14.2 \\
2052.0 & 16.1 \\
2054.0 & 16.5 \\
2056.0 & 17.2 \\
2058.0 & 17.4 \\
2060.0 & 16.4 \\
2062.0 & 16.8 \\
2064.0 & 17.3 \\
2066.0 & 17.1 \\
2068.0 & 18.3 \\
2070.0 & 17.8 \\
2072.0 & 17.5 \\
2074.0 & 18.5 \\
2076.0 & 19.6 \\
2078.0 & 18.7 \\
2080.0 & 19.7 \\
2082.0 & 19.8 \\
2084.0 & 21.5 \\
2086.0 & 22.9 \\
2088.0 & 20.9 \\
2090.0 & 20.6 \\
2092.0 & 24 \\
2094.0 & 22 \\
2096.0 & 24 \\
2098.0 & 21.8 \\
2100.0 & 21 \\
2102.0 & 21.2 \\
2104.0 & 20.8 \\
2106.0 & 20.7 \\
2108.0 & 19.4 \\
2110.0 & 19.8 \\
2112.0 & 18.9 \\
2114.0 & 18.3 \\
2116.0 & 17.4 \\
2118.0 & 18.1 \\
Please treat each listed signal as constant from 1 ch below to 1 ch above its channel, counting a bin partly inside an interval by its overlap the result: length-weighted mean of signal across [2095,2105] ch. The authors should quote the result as 21.8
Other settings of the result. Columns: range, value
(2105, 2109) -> 20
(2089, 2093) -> 22.3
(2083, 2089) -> 21.8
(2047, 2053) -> 14.9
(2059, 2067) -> 16.9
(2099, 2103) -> 21.1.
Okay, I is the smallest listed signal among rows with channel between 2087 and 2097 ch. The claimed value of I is 20.6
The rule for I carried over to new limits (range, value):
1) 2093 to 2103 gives 21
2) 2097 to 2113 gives 18.9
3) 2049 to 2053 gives 14.2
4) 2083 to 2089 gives 20.9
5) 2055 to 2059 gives 17.2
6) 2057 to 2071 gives 16.4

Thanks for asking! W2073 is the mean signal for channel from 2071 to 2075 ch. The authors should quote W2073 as 18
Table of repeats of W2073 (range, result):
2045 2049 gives 13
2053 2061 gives 16.9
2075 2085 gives 19.9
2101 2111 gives 20.4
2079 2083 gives 19.8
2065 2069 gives 17.7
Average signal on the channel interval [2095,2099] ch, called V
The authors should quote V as 22.9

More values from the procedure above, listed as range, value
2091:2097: 23.3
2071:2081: 18.8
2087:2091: 20.8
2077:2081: 19.2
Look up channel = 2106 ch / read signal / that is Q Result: 20.7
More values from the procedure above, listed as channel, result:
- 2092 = 24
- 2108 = 19.4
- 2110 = 19.8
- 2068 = 18.3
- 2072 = 17.5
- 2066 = 17.1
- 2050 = 14.2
